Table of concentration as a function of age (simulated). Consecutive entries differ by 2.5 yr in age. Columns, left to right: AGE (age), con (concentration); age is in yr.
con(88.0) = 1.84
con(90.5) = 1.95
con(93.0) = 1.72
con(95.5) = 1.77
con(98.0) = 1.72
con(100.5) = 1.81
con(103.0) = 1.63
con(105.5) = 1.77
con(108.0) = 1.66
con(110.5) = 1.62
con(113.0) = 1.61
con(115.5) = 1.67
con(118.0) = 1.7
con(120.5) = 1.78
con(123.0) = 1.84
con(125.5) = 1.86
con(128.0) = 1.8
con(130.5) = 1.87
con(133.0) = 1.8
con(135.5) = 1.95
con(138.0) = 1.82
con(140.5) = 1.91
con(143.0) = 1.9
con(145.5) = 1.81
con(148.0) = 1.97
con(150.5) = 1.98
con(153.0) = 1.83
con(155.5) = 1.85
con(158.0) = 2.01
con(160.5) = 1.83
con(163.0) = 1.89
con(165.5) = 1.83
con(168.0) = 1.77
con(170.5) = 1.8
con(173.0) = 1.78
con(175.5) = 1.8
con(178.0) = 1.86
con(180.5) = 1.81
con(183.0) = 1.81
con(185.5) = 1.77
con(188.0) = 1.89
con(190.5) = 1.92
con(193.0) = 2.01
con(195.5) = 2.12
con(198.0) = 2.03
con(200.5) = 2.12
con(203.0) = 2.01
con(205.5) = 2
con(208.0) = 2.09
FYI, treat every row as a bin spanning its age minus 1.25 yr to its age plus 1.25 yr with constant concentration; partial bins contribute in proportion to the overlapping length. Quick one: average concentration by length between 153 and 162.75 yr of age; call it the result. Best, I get 1.89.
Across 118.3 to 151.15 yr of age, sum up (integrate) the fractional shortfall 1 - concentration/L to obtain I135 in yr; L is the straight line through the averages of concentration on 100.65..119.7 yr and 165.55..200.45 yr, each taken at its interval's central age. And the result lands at -2.2 yr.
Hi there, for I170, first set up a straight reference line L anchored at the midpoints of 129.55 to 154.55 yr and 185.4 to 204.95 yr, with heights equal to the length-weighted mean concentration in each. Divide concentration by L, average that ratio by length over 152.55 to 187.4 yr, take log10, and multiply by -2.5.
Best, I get 0.063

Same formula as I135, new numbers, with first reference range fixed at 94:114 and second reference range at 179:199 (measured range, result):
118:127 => -0.3 yr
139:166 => -1.0 yr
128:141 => -0.6 yr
